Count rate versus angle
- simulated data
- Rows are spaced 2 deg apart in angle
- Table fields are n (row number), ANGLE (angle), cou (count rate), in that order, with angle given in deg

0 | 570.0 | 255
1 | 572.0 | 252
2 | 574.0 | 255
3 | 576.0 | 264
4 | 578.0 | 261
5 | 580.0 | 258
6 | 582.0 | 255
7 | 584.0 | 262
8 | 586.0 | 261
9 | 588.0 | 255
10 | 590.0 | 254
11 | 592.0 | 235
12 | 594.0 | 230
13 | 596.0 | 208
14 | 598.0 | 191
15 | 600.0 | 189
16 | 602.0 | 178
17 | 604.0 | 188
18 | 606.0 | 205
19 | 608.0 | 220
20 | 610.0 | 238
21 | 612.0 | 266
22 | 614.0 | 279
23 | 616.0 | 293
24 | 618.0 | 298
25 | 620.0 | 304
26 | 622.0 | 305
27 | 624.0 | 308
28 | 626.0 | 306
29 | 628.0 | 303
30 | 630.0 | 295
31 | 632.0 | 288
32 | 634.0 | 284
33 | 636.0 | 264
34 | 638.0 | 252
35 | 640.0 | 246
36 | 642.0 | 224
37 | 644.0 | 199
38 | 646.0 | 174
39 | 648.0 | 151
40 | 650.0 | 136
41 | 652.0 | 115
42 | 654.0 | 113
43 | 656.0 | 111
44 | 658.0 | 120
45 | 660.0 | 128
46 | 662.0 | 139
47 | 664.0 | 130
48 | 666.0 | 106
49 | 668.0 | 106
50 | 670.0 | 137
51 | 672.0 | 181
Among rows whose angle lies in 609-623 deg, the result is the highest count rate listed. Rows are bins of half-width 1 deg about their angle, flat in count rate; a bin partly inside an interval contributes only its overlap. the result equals 305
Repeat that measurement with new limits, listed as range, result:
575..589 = 264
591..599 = 235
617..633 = 308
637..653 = 252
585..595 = 261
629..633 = 295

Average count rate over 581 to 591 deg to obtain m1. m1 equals 257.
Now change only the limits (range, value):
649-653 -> 126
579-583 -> 256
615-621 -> 298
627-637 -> 287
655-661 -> 120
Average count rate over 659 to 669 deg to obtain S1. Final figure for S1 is 122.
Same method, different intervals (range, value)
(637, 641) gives 249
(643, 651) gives 165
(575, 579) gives 262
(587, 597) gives 236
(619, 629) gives 305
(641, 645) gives 212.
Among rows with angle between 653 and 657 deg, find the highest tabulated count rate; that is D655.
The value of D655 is 113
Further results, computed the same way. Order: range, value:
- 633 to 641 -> 284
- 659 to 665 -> 139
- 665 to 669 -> 106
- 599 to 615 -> 279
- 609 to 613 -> 266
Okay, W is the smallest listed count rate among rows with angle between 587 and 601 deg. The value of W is 189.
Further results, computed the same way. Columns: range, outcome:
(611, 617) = 266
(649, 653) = 115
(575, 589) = 255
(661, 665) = 130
